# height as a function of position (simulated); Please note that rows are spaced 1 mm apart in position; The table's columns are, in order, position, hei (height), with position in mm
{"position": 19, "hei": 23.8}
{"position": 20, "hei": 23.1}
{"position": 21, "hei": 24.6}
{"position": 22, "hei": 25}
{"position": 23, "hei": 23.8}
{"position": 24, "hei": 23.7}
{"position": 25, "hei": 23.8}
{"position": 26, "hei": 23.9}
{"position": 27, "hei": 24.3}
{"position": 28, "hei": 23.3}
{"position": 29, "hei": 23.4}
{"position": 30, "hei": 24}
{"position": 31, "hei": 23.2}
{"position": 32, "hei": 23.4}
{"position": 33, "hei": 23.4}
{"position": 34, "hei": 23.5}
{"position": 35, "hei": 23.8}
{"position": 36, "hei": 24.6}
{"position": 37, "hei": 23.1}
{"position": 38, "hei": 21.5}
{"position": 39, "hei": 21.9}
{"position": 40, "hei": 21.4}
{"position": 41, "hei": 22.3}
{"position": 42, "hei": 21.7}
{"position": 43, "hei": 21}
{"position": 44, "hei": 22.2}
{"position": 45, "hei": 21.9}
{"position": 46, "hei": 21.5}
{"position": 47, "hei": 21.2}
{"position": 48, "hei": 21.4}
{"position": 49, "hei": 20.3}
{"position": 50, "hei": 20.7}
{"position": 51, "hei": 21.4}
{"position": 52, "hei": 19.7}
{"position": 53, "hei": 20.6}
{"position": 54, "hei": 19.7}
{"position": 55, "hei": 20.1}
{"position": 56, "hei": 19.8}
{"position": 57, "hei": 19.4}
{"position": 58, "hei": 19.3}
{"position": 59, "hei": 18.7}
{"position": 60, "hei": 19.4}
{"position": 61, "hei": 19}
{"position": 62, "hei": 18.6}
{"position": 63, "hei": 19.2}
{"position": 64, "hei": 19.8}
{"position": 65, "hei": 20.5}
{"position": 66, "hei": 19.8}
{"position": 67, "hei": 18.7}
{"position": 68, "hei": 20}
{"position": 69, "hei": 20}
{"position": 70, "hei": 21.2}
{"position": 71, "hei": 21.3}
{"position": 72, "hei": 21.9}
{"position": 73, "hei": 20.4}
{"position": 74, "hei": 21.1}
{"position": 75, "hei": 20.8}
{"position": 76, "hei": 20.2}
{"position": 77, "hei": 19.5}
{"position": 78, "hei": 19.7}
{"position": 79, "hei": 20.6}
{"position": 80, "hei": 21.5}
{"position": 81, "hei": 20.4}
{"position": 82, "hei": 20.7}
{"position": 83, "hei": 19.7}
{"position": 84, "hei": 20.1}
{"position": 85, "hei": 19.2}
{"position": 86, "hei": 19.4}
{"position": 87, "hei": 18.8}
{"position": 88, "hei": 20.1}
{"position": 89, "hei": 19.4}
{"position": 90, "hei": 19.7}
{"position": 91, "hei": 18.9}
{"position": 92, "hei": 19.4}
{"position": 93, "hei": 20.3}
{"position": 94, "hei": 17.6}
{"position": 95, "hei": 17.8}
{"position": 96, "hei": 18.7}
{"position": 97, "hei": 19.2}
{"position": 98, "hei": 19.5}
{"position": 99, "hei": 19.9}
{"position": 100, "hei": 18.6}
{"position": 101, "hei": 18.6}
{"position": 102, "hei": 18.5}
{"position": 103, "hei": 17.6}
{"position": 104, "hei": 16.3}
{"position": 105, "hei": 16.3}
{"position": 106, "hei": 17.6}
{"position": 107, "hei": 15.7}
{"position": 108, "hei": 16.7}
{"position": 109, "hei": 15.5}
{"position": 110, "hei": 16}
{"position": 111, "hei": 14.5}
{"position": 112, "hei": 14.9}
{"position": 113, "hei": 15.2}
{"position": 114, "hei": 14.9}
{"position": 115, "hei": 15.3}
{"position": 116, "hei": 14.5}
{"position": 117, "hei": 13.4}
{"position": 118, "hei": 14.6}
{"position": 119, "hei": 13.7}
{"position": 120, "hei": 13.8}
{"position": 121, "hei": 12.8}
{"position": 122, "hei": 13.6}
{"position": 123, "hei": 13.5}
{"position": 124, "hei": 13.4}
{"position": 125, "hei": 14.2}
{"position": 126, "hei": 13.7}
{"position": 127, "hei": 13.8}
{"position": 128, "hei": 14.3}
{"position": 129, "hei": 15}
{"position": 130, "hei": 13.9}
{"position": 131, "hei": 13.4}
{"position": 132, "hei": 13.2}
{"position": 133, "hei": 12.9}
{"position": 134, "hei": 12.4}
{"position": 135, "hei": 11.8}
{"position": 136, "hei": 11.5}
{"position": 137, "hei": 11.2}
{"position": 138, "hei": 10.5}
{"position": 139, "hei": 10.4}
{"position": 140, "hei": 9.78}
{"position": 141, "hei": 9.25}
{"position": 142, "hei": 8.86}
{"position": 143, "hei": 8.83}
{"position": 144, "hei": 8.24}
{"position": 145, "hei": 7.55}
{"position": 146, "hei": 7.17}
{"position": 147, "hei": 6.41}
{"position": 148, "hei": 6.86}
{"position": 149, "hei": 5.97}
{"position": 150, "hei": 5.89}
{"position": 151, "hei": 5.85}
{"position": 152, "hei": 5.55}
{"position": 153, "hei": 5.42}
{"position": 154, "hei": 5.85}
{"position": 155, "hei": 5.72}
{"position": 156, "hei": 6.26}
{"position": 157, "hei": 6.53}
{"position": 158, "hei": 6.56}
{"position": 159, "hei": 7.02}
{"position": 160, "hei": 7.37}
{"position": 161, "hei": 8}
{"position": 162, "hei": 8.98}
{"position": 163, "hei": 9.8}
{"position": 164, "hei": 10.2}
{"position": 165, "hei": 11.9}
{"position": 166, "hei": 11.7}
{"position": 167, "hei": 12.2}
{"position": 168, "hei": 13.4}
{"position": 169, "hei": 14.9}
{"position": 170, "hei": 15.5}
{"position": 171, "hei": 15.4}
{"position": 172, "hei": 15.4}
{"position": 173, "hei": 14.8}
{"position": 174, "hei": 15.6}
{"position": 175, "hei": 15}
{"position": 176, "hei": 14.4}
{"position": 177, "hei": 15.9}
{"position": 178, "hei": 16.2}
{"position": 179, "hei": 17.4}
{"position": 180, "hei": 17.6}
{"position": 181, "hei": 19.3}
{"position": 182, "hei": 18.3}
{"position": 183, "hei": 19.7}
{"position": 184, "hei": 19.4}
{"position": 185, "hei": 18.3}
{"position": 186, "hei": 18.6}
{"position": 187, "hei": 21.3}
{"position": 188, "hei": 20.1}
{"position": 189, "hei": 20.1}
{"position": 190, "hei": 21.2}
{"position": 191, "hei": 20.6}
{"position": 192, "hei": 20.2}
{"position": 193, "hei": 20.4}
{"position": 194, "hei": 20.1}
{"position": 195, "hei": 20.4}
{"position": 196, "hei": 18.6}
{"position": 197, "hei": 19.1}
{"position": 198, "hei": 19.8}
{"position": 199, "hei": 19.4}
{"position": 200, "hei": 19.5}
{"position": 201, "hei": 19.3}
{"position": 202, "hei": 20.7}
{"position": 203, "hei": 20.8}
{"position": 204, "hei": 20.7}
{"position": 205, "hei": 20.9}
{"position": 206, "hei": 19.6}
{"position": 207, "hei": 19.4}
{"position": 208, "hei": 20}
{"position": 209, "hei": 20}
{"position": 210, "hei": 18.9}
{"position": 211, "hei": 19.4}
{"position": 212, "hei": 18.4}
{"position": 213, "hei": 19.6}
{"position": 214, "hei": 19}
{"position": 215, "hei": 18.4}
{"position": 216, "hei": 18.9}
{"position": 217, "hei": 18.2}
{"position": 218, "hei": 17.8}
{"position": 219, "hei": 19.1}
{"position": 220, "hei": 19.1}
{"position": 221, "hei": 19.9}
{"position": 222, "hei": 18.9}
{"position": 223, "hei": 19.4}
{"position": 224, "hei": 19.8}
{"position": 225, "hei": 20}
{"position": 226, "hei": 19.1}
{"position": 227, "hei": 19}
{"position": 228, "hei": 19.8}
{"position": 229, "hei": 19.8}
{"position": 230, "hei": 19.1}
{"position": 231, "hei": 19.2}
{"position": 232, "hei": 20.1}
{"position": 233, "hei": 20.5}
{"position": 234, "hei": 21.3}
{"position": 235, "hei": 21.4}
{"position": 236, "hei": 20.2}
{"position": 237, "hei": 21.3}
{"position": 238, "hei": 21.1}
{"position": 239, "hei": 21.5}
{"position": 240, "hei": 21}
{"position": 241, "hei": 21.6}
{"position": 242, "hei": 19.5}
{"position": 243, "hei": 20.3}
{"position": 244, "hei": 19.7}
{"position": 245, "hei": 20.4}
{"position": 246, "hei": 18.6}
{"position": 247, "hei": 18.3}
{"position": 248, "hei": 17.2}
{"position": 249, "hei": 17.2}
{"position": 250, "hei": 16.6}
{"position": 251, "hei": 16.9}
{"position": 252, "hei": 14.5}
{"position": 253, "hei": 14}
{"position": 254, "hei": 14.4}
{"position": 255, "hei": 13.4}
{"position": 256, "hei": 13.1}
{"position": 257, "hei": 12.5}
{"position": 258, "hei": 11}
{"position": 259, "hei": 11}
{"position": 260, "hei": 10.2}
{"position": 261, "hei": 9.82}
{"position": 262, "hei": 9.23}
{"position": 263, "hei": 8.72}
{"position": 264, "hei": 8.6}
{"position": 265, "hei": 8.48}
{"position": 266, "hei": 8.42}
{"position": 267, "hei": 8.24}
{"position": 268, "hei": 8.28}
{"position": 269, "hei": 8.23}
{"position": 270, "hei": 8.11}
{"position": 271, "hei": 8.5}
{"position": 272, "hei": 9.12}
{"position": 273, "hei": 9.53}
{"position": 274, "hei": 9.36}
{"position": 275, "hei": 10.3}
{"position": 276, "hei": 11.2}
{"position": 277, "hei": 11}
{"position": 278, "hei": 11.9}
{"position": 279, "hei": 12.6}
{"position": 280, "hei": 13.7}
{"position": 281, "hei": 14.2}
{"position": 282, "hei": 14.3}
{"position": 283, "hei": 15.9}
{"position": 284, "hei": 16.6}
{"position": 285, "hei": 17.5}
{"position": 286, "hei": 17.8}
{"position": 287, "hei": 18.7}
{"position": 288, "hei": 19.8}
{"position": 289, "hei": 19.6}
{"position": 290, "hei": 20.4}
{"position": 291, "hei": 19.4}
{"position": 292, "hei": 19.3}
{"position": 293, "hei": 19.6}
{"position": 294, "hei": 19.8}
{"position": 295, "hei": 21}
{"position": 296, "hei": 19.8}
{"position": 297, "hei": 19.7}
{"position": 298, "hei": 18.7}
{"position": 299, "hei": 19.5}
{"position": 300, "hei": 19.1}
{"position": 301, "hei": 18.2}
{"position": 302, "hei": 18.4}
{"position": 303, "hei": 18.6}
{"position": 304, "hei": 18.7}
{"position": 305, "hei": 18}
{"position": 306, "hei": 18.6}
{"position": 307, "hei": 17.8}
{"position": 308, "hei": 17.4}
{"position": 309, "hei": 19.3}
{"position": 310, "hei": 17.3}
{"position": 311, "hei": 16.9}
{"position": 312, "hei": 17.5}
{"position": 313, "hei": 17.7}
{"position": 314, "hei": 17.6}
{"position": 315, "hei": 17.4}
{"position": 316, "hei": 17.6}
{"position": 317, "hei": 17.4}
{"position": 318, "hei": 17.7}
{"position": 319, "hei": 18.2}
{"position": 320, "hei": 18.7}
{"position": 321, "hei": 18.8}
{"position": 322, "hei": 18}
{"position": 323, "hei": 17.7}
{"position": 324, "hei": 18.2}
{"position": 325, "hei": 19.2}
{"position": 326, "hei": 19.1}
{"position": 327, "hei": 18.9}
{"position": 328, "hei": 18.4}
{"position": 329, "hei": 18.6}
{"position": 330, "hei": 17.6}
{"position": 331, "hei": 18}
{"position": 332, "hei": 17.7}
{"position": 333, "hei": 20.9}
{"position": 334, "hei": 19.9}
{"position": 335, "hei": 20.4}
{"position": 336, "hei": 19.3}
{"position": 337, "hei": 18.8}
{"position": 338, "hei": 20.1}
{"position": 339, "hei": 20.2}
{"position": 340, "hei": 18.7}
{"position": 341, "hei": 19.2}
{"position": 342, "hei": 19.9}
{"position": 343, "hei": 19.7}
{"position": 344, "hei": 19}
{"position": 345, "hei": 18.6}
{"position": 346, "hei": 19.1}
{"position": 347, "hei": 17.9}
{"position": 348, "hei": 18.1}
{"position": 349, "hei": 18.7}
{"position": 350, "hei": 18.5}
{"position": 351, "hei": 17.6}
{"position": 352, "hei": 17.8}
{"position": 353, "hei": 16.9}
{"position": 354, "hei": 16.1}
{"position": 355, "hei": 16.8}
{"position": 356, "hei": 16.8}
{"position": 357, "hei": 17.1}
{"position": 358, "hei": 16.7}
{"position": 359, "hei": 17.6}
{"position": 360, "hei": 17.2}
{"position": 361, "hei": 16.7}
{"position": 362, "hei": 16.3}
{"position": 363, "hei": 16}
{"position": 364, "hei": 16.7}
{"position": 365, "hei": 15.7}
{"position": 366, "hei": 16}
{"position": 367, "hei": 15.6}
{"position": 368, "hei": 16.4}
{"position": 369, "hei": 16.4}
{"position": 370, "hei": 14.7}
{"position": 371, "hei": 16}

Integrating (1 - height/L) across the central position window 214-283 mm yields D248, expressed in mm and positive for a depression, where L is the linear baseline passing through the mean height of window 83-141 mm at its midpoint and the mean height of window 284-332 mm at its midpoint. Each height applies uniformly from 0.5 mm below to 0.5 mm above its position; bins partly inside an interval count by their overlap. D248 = 7.9 mm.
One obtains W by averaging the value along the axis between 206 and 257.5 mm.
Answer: 18.8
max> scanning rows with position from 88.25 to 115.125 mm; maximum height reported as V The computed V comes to 20.3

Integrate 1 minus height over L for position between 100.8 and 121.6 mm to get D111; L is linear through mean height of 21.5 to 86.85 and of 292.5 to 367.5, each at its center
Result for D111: 5.2 mm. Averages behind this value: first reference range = 21.2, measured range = 15.5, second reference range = 18.2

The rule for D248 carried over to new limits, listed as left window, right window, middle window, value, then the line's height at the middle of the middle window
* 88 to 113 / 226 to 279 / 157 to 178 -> 5.5 mm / 16.5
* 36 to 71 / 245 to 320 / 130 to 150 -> 9.4 mm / 18.6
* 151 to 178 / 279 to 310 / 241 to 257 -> -1.4 mm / 15.6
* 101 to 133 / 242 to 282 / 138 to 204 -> 1.1 mm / 14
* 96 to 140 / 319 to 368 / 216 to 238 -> -4.4 mm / 16.4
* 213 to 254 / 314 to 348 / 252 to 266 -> 5.8 mm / 19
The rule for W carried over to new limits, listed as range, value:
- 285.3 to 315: 18.7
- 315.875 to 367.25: 18.1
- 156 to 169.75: 9.86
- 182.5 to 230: 19.6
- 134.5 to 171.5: 9.04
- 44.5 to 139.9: 17.6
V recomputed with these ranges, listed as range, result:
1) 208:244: 21.6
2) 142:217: 21.3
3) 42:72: 22.2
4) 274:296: 21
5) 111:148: 15.3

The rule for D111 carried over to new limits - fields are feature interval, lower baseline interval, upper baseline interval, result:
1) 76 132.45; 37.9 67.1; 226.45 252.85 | 9.0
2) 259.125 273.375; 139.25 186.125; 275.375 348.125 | 6.3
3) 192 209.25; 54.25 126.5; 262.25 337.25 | -2.8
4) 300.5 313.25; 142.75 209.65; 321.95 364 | -0.4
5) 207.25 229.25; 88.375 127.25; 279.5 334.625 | -2.2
